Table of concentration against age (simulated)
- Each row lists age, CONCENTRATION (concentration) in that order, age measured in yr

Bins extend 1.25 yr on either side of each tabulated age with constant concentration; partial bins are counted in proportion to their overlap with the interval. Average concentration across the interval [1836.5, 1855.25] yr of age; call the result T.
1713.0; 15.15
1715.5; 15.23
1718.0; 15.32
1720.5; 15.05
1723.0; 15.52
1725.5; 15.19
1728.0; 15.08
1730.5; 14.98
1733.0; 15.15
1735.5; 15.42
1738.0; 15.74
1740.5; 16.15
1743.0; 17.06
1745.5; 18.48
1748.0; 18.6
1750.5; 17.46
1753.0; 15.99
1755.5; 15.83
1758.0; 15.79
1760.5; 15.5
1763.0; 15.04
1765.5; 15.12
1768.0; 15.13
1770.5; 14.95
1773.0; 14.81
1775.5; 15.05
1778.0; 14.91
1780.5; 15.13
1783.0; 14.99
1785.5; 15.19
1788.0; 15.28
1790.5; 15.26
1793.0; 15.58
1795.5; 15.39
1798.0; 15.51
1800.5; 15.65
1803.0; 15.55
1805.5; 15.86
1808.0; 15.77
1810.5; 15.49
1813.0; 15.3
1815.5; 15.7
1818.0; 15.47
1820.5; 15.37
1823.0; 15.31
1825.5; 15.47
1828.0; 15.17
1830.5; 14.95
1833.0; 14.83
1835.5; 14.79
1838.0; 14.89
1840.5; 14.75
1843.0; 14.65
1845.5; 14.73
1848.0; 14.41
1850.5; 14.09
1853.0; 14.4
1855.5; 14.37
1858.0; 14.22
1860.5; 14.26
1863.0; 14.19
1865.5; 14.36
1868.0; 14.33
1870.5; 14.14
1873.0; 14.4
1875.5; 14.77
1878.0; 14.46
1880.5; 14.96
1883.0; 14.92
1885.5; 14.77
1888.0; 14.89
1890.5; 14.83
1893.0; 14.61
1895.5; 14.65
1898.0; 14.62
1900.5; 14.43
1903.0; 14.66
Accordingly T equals 14.6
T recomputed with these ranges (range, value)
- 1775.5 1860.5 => 15.1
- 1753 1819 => 15.4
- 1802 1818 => 15.6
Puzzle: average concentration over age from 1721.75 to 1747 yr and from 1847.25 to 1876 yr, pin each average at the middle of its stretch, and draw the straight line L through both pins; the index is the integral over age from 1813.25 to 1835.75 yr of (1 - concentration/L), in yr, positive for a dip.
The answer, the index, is -0.72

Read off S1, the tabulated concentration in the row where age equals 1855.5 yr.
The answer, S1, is 14.37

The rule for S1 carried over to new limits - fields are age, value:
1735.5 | 15.42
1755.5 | 15.83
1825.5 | 15.47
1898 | 14.62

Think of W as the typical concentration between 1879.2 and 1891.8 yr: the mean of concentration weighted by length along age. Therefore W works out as 14.9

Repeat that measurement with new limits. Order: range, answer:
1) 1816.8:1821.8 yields 15.4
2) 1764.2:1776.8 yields 15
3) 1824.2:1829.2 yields 15.3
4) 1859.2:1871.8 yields 14.3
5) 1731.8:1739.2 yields 15.4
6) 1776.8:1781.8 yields 15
